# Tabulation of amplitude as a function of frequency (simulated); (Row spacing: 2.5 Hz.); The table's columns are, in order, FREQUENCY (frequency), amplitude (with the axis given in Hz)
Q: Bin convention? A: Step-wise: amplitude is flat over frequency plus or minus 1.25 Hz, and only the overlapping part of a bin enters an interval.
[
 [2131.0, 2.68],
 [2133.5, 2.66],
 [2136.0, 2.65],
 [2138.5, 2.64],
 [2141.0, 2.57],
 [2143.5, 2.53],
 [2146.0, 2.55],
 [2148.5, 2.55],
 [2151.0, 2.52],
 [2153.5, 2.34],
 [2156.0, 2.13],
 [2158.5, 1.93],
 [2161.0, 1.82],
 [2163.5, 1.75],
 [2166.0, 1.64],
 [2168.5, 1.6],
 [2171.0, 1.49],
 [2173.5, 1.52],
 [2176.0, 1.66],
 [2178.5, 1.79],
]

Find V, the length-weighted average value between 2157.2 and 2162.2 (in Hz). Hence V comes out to 1.88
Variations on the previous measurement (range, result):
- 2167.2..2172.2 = 1.55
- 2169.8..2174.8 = 1.51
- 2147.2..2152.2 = 2.54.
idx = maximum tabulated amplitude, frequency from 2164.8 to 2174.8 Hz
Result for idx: 1.64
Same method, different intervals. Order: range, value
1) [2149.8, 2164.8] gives 2.52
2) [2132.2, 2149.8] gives 2.66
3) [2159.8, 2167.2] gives 1.82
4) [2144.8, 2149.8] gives 2.55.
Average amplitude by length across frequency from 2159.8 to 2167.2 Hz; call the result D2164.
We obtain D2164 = 1.74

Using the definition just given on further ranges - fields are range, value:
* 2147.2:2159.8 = 2.29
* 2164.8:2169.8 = 1.62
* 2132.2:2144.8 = 2.61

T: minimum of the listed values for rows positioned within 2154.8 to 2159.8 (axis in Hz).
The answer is 1.93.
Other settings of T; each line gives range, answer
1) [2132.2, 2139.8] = 2.64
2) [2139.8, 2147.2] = 2.53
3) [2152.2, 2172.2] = 1.49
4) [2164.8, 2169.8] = 1.6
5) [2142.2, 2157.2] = 2.13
